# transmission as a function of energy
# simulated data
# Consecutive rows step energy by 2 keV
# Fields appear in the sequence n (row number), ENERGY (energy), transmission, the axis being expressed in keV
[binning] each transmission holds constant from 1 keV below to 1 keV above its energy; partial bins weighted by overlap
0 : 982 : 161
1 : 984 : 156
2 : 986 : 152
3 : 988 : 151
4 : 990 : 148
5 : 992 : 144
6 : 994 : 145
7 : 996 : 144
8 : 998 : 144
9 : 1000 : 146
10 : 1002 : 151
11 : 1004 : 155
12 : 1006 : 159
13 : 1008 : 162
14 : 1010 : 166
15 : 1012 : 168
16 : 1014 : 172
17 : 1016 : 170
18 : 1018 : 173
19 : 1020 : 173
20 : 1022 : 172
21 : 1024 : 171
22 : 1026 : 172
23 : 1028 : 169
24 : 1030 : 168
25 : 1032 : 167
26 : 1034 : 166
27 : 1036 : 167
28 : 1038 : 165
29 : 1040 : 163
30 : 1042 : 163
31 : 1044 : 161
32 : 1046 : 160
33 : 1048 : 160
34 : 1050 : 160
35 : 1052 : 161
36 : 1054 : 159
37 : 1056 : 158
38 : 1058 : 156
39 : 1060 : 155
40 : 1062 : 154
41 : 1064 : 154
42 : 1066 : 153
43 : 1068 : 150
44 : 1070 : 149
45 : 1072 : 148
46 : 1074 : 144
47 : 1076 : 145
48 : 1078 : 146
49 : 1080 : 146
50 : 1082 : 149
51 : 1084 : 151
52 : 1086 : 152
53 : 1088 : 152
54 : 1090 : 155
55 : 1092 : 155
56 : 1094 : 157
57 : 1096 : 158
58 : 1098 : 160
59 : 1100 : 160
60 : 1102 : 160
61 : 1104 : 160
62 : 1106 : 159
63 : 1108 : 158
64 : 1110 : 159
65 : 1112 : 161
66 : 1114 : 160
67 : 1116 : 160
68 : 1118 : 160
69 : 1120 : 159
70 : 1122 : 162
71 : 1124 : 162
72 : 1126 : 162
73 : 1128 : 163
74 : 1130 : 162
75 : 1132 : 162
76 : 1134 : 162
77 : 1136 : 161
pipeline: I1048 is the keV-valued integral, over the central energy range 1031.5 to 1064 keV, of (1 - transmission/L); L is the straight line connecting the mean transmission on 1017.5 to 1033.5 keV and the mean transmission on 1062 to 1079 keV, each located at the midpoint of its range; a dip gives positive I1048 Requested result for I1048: -0.2 keV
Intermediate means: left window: 170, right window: 149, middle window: 161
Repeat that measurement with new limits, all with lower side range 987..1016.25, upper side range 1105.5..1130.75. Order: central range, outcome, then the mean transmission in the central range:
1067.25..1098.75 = 1.5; 151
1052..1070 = 0.3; 155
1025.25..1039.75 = -1.0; 167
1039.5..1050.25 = -0.3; 161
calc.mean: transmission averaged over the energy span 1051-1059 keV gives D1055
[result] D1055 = 158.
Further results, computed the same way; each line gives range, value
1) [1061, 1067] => 154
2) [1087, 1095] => 155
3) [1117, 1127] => 161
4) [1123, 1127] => 162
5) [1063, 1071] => 152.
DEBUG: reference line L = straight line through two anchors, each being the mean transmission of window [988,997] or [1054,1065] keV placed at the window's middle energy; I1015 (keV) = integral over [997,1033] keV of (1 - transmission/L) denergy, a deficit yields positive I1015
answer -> -3.6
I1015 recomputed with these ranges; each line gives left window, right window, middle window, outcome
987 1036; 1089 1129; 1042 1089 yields 2.0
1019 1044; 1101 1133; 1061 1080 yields 1.8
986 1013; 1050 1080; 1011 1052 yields -3.9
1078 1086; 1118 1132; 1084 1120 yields -0.7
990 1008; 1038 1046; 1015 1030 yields -1.4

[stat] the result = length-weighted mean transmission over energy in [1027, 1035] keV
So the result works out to 168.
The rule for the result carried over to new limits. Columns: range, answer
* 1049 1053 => 160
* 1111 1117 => 160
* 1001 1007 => 155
